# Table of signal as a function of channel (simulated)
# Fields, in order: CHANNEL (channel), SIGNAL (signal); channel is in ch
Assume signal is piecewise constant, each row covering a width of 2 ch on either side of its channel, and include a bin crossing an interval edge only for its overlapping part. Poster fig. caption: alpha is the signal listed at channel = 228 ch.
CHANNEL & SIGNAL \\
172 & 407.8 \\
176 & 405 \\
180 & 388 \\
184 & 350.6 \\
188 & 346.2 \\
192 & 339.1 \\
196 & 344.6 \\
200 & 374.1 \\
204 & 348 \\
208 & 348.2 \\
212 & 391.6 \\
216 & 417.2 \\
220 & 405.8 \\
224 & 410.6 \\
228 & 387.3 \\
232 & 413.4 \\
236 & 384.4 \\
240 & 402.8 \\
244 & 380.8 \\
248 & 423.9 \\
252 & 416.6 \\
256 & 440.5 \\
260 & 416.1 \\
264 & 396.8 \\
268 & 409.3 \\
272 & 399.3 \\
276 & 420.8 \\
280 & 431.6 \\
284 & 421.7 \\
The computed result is 387.3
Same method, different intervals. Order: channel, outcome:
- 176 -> 405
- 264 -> 396.8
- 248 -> 423.9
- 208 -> 348.2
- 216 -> 417.2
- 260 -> 416.1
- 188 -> 346.2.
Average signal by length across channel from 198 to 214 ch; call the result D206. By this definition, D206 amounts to 365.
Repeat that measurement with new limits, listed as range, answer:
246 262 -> 424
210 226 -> 406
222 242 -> 400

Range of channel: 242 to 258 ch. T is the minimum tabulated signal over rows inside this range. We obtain 380.8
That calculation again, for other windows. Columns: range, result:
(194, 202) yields 344.6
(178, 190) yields 346.2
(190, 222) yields 339.1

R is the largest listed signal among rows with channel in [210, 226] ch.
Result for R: 417.2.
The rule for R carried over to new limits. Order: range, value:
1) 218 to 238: 413.4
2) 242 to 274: 440.5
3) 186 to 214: 391.6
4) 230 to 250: 423.9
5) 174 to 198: 405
